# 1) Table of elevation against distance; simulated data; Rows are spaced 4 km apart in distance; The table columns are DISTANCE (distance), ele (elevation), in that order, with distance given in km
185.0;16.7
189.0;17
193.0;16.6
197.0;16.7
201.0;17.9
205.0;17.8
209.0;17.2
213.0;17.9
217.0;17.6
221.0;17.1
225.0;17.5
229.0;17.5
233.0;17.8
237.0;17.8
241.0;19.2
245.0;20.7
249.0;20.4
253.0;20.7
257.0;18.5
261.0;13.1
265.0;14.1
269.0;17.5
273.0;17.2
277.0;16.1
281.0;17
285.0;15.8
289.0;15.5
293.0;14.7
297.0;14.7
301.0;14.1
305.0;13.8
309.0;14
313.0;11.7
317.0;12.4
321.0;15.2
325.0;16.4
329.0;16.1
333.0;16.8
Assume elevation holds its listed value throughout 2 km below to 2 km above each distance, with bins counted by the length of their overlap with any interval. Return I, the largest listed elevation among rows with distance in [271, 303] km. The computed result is 17.2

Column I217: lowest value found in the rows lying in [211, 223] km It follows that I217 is 17.1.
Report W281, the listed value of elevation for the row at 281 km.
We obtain 17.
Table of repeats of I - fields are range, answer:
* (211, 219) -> 17.9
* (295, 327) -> 16.4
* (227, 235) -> 17.8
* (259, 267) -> 14.1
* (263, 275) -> 17.5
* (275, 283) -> 17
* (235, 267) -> 20.7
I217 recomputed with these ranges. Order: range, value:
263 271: 14.1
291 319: 11.7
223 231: 17.5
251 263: 13.1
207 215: 17.2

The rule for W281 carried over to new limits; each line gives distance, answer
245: 20.7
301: 14.1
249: 20.4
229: 17.5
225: 17.5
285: 15.8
